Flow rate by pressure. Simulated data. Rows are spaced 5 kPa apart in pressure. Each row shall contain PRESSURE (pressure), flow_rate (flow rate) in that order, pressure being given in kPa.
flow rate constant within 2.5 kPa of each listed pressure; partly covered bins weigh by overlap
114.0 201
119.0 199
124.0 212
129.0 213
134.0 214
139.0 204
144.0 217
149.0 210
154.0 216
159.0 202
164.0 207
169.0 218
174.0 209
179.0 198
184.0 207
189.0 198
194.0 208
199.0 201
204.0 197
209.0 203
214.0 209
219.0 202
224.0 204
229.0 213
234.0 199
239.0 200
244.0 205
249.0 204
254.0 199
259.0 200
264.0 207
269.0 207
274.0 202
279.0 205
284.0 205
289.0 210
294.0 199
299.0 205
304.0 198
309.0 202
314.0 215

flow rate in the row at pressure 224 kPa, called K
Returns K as 204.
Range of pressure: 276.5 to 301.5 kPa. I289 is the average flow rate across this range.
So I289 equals 205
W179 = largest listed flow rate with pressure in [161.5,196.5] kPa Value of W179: 218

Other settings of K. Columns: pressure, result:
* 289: 210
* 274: 202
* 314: 215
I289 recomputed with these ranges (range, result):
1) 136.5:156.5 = 212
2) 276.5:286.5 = 205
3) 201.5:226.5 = 203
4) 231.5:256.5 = 201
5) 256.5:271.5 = 205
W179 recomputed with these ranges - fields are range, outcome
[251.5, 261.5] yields 200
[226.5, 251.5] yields 213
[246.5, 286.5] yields 207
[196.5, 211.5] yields 203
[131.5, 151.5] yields 217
